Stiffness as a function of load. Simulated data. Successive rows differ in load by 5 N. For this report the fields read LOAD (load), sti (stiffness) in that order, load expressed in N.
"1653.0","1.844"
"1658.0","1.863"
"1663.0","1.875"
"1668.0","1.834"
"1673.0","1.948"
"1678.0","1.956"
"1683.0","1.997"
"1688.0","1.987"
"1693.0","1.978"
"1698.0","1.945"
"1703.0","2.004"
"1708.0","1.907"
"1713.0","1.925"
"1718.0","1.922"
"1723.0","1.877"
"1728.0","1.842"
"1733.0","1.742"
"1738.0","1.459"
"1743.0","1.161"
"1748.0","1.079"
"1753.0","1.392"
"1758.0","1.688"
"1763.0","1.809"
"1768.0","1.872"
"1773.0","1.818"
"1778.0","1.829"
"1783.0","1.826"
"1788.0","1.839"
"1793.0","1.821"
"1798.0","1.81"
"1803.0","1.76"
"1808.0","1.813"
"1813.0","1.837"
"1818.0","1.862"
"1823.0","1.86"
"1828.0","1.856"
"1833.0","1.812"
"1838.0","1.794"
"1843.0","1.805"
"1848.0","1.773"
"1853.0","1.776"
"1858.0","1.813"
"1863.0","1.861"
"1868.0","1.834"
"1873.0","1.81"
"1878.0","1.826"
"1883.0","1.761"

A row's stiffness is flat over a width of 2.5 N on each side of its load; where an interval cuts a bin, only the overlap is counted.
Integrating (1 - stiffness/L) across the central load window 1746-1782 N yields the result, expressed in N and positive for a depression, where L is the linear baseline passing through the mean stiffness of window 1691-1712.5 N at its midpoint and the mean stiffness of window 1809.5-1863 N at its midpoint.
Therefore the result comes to 4.47 N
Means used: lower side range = 1.95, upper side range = 1.82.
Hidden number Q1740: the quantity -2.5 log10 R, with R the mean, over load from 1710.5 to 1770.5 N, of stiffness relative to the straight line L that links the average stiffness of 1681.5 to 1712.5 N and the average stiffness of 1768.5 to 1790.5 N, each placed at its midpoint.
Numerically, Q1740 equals 0.15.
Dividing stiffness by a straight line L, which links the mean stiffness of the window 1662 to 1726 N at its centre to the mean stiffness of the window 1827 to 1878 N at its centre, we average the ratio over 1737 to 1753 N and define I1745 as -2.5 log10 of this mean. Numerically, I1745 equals 0.464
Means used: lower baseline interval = 1.94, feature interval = 1.24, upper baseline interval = 1.81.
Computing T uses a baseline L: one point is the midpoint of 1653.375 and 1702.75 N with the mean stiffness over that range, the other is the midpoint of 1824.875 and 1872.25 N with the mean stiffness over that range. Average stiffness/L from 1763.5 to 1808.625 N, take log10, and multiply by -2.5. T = 0.02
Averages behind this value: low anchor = 1.93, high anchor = 1.81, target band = 1.82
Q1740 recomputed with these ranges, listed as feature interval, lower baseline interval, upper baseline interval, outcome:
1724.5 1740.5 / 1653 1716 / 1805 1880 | 0.12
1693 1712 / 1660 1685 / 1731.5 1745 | -0.15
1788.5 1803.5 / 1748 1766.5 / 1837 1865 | -0.09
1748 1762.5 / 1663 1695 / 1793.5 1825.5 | 0.24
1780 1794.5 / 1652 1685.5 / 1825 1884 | 0.01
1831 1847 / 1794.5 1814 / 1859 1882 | 0.01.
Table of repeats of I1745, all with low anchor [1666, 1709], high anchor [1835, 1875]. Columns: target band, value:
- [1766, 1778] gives 0.02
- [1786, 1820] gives 0.02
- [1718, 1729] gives 0.03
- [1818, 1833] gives -0.01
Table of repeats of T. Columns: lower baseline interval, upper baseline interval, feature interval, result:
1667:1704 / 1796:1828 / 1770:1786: 0.02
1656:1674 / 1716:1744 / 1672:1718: -0.10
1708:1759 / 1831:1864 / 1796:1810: -0.04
